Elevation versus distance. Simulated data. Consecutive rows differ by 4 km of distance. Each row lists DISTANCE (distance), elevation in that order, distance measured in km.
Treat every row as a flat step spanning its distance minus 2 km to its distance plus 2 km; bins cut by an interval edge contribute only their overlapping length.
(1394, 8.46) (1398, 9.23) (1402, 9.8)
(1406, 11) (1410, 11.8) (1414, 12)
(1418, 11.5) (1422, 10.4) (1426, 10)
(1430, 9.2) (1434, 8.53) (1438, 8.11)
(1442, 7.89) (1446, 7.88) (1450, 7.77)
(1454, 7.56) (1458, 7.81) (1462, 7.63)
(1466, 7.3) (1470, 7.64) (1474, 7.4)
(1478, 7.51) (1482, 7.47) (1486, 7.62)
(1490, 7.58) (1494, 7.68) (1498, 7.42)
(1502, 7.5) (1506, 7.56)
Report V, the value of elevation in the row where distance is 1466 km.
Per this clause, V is 7.3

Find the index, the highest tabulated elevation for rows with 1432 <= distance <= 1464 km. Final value 8.53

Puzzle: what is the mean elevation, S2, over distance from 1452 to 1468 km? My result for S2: 7.57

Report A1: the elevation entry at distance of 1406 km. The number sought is 11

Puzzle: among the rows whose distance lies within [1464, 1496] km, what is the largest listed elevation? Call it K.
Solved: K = 7.68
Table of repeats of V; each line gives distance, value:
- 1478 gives 7.51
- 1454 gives 7.56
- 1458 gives 7.81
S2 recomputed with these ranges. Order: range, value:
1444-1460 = 7.75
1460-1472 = 7.52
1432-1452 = 8.04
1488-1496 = 7.63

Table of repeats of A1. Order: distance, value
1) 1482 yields 7.47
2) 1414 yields 12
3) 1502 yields 7.5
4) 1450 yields 7.77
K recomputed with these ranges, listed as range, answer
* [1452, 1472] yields 7.81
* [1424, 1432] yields 10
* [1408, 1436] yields 12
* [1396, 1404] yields 9.8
